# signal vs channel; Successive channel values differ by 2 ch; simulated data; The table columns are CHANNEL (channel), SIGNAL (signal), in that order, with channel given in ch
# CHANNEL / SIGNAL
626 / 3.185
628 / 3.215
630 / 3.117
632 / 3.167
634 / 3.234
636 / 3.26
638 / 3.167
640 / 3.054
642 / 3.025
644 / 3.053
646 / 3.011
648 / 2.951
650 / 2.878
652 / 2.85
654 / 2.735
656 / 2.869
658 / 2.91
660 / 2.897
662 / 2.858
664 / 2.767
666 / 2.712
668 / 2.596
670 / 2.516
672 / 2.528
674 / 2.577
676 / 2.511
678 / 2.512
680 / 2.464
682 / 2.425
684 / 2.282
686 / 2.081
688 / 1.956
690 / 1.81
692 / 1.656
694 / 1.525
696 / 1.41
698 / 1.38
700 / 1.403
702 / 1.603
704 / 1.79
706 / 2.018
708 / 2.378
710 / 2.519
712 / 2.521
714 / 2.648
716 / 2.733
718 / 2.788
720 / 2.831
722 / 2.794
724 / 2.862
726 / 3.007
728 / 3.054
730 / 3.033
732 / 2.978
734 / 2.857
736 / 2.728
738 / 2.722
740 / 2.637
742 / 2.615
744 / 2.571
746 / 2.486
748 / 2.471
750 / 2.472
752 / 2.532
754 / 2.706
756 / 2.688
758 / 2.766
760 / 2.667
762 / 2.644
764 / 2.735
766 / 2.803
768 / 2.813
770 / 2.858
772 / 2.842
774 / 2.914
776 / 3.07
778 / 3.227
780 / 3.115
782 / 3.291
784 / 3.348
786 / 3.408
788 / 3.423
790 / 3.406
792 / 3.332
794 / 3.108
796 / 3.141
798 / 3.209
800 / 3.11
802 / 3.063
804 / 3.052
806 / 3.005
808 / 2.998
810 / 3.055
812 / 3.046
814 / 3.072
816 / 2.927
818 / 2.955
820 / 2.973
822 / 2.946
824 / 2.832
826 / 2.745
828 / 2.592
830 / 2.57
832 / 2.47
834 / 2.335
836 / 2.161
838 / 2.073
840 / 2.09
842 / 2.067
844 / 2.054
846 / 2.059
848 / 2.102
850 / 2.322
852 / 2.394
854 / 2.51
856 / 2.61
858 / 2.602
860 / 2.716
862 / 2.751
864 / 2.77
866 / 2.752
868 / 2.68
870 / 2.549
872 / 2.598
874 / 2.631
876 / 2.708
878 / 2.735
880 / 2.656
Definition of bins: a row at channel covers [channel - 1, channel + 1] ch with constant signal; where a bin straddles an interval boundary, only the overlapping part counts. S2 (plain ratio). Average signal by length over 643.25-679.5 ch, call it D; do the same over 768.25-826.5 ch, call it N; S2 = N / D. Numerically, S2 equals 1.12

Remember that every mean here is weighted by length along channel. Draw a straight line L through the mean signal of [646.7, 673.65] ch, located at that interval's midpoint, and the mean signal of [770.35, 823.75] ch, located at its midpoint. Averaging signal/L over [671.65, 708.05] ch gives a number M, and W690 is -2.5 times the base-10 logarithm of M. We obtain 0.38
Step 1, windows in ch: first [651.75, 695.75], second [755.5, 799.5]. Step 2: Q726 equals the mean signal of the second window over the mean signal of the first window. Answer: 1.25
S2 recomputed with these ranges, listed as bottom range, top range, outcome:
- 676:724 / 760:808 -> 1.41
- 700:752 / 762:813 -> 1.20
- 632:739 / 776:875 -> 1.08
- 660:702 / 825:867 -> 1.10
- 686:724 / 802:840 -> 1.30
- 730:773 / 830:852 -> 0.81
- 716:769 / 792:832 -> 1.08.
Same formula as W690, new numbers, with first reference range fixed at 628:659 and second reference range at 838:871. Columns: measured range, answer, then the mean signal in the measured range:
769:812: -0.20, 3.14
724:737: -0.06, 2.94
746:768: 0.02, 2.65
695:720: 0.31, 2.13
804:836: -0.12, 2.82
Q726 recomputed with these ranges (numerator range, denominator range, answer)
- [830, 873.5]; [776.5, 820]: 0.77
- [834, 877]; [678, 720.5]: 1.16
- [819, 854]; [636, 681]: 0.86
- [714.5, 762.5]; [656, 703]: 1.22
